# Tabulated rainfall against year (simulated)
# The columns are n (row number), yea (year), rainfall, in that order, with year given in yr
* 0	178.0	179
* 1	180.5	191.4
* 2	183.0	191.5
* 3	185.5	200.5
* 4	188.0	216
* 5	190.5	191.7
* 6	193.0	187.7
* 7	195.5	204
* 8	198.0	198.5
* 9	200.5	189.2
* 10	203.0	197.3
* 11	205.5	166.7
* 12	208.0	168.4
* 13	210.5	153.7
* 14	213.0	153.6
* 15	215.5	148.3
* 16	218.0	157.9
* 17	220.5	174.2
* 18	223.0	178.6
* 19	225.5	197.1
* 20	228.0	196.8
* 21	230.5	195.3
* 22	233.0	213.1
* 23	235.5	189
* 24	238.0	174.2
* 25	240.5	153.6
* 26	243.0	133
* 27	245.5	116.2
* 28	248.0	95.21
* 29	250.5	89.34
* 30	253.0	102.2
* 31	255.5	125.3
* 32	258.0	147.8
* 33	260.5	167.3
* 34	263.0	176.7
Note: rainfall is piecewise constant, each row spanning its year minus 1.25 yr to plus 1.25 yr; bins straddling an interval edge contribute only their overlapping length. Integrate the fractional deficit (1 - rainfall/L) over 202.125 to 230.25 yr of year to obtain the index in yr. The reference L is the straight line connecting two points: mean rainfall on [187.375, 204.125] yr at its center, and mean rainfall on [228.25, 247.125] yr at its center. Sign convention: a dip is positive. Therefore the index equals 1.5 yr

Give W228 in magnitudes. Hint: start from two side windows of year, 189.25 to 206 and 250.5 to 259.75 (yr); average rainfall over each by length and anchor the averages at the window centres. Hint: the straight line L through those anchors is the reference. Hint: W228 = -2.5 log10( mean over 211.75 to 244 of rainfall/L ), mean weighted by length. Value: -0.13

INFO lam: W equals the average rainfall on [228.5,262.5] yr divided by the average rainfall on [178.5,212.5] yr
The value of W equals 0.8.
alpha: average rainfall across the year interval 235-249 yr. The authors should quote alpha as 142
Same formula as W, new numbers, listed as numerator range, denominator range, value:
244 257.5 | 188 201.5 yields 0.55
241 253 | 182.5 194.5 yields 0.56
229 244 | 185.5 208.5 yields 0.92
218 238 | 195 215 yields 1.07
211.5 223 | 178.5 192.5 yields 0.82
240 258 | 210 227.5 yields 0.70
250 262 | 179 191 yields 0.65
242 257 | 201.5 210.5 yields 0.63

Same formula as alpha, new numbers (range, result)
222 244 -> 182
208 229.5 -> 170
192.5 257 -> 163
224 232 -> 196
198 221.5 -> 169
